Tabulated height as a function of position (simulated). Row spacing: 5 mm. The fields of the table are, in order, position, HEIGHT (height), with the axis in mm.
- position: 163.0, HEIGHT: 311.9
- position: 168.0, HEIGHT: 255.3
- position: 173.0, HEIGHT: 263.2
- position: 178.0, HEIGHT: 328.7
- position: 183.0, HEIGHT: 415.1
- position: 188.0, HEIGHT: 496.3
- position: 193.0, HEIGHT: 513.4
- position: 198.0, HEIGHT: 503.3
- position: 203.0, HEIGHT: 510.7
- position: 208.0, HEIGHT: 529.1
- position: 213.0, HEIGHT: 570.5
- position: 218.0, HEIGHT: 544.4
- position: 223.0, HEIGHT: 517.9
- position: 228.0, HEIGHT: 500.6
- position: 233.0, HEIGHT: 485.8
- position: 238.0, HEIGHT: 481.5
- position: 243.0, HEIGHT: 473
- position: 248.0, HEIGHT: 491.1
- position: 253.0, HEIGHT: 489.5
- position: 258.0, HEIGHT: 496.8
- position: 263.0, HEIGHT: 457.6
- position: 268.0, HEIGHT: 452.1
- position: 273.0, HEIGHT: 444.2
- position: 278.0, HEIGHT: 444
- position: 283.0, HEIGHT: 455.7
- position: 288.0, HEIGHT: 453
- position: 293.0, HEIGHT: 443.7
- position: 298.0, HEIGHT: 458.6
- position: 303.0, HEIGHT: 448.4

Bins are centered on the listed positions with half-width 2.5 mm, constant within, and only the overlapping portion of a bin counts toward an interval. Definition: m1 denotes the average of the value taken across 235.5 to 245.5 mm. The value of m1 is 477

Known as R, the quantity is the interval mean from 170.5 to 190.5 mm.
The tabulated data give 376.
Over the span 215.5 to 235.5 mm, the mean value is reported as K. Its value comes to 512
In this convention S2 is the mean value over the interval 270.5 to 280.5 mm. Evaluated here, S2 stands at 444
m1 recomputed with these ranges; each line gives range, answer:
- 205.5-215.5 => 550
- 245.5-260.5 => 492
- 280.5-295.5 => 451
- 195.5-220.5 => 532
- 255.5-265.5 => 477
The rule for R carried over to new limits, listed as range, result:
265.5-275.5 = 448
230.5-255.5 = 484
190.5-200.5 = 508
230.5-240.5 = 484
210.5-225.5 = 544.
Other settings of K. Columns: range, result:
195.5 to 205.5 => 507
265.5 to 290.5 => 450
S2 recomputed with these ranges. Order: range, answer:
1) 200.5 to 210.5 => 520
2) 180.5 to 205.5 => 488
